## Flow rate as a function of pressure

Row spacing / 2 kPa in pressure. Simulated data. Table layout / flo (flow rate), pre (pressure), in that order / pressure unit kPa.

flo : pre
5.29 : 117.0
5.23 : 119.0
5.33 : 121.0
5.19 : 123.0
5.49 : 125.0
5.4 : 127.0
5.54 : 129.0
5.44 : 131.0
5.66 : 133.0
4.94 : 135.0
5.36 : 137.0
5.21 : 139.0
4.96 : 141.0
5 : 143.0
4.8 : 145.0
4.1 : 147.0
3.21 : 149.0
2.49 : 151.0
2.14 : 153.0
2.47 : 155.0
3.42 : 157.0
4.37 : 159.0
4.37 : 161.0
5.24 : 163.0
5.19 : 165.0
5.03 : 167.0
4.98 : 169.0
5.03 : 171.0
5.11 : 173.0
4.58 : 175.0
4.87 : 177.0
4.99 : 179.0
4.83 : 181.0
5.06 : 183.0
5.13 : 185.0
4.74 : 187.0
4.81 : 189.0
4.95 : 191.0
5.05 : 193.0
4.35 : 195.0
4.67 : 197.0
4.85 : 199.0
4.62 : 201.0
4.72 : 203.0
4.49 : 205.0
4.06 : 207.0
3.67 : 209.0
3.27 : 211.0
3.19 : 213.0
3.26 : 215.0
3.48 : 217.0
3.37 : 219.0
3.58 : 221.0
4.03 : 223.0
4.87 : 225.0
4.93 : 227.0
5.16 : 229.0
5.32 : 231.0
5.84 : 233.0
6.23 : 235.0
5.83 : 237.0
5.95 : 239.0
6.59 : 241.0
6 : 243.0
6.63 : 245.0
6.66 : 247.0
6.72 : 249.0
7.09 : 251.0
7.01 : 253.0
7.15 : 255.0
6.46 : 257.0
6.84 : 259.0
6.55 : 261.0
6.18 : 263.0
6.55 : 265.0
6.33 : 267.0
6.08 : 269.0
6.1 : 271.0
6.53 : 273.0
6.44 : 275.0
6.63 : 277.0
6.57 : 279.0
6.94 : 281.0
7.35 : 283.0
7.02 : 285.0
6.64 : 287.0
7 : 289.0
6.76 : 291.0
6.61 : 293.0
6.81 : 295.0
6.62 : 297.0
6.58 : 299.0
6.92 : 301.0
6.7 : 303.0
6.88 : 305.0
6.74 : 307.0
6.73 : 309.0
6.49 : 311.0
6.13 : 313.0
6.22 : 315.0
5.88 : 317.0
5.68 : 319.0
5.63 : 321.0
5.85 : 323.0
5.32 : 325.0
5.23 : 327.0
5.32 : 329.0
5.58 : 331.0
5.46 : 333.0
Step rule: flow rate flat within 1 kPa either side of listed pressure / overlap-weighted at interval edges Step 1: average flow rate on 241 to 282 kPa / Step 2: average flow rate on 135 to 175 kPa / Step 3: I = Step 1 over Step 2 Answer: 1.51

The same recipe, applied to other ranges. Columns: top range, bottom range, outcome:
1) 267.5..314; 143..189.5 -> 1.51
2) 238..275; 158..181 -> 1.33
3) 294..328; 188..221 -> 1.51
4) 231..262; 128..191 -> 1.40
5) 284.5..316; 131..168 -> 1.53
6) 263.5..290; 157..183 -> 1.37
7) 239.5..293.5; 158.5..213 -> 1.42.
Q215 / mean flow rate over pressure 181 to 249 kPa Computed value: 4.86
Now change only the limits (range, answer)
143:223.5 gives 4.27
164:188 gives 4.96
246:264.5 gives 6.73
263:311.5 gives 6.66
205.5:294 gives 5.8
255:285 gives 6.58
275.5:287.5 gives 6.85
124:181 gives 4.62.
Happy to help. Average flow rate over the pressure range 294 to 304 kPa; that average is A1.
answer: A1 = 6.73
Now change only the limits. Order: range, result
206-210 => 3.86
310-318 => 6.18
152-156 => 2.31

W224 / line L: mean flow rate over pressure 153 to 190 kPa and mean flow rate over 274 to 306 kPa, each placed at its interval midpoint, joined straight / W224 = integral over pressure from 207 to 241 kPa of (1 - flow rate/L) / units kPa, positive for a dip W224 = 6.42 kPa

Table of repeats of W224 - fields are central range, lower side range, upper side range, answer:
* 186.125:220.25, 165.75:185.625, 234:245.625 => 7.84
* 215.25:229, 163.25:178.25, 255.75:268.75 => 4.12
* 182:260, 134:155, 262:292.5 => 6.24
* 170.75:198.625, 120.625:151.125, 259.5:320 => 3.00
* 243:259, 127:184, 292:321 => -2.72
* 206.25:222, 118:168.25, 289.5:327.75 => 5.52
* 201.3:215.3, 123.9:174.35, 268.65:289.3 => 4.19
